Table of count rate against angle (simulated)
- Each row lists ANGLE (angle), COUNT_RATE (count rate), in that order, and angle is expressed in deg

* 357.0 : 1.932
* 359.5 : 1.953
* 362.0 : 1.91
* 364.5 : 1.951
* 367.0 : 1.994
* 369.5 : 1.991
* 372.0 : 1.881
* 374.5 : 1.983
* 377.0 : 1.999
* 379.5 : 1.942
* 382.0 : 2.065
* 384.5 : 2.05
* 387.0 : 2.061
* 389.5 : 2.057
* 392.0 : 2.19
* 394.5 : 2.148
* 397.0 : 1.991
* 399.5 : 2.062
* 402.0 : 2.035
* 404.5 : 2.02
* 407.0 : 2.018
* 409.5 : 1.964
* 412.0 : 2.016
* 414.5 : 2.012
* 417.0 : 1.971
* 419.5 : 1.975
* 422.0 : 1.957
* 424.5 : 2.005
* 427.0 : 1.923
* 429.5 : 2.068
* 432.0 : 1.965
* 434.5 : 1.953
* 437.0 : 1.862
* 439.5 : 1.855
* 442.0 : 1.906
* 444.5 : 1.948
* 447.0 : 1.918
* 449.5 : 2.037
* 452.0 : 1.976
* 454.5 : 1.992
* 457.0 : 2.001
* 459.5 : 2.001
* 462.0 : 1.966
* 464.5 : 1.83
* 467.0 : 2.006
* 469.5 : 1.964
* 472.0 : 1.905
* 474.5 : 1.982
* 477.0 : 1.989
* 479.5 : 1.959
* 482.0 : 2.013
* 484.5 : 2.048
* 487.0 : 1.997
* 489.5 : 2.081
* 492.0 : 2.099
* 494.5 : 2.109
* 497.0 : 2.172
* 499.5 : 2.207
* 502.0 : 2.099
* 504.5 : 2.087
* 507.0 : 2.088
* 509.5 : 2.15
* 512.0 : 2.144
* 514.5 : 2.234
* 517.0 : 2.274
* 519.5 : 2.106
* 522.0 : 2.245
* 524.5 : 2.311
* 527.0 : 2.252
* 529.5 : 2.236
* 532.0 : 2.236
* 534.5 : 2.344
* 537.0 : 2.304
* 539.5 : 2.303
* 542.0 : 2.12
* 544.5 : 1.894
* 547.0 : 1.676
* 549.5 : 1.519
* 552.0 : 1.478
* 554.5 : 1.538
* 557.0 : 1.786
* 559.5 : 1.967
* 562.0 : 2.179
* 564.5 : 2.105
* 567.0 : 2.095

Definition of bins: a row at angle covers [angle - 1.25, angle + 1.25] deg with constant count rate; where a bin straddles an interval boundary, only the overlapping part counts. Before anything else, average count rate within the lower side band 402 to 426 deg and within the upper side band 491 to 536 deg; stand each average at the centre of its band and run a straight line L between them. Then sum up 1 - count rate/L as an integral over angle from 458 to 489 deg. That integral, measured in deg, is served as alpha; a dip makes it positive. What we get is 2.0 deg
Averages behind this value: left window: 1.99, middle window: 1.97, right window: 2.19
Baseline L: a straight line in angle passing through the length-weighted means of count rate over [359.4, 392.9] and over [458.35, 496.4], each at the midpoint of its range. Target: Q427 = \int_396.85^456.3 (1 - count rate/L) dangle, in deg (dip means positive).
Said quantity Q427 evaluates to 0.73 deg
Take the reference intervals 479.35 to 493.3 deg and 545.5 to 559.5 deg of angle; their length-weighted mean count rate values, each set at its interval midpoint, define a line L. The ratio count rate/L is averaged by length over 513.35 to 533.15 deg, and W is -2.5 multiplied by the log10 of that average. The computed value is -0.23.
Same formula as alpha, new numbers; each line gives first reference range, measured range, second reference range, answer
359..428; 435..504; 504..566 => 1.3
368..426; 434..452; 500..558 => 0.9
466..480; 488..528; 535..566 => -4.5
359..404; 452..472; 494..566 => 0.8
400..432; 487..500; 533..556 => -1.1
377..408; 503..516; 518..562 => -0.7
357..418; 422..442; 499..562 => 0.8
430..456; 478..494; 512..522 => 0.5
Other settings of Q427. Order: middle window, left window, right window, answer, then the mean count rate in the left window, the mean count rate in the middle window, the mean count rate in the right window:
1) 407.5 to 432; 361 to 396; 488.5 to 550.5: 0.8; 2.02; 1.99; 2.13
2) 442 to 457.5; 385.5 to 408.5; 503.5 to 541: 1.2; 2.06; 1.97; 2.22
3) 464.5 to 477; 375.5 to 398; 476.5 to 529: 0.9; 2.06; 1.95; 2.13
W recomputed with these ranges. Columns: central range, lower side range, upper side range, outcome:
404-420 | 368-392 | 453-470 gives 0.00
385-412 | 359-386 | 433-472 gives -0.05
